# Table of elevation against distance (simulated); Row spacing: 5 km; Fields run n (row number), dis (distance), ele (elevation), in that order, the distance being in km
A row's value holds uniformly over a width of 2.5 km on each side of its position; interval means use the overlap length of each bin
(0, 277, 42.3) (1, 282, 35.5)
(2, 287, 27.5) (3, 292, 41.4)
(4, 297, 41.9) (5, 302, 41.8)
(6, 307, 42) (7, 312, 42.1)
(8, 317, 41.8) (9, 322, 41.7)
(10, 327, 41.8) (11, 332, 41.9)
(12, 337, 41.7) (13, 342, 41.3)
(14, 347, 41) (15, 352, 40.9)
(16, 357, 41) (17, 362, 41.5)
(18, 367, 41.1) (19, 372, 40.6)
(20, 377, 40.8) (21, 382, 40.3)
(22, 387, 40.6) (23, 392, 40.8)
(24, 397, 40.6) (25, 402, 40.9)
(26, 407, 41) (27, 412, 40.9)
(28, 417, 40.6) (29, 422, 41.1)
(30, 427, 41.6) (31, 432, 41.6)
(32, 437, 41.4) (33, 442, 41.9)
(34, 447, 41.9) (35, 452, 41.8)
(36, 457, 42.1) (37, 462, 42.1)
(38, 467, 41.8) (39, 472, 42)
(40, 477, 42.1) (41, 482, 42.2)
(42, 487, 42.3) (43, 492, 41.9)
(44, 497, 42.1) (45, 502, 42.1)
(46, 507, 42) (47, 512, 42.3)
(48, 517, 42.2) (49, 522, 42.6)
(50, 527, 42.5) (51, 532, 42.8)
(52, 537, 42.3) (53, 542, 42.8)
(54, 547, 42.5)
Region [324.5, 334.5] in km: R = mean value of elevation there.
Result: 41.9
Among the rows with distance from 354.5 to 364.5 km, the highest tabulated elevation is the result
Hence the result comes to 41.5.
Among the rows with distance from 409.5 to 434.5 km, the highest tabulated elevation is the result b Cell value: 41.6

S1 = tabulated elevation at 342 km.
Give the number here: 41.3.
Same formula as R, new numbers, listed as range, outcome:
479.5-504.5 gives 42.1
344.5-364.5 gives 41.1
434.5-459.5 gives 41.8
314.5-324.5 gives 41.8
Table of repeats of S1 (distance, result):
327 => 41.8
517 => 42.2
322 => 41.7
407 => 41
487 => 42.3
